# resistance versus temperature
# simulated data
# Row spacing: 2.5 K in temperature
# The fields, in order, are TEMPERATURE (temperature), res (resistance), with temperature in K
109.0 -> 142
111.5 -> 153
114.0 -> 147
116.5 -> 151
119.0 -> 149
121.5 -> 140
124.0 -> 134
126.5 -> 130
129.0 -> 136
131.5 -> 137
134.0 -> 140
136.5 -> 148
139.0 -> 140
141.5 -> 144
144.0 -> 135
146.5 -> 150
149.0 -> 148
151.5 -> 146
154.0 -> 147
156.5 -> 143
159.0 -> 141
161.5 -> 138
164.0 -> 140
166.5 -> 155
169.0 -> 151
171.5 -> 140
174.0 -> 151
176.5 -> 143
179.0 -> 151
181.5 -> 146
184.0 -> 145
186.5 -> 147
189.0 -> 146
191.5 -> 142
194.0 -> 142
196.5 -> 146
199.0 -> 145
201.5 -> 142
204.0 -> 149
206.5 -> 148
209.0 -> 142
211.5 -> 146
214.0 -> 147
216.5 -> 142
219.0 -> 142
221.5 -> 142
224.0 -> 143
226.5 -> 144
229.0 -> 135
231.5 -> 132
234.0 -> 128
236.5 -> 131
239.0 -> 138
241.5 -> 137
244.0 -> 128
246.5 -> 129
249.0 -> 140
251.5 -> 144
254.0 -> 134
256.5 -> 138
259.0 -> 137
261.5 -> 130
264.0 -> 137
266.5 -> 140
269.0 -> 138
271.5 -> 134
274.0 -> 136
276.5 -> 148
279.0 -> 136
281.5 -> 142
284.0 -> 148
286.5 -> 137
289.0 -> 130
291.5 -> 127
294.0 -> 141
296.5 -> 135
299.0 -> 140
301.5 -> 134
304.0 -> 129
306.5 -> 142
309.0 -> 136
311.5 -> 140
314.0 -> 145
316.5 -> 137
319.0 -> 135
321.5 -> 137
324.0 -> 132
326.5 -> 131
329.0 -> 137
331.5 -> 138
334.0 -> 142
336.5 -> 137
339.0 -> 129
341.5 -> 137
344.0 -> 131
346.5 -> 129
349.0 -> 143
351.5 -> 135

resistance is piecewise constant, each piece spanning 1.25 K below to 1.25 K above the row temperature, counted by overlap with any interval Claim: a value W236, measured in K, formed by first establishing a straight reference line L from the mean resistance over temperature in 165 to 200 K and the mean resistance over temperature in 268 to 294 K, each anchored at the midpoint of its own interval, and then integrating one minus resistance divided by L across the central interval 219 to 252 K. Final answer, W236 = 1.28 K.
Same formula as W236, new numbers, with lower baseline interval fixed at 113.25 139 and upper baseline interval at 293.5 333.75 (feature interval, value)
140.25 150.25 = -0.3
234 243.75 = 0.3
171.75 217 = -1.9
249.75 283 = 0.0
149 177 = -1.0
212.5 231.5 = -0.4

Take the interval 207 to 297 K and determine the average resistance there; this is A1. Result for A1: 138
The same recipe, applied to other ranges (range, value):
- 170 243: 142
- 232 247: 132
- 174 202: 145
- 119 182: 143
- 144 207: 145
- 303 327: 137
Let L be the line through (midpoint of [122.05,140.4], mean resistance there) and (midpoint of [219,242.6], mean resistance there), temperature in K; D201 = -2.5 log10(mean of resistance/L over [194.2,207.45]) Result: -0.06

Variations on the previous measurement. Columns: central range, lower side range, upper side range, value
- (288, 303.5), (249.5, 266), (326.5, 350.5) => 0.02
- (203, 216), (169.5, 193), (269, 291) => -0.02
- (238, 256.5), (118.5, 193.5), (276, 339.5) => 0.03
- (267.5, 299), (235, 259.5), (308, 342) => -0.01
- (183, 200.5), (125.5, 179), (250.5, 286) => -0.02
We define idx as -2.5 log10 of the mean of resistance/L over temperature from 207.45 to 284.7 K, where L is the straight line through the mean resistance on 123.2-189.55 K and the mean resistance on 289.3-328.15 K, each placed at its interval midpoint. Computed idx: 0.01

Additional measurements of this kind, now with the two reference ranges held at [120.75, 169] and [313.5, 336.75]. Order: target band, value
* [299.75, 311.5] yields 0.01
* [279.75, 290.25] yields -0.01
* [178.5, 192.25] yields -0.04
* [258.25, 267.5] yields 0.02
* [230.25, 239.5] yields 0.06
